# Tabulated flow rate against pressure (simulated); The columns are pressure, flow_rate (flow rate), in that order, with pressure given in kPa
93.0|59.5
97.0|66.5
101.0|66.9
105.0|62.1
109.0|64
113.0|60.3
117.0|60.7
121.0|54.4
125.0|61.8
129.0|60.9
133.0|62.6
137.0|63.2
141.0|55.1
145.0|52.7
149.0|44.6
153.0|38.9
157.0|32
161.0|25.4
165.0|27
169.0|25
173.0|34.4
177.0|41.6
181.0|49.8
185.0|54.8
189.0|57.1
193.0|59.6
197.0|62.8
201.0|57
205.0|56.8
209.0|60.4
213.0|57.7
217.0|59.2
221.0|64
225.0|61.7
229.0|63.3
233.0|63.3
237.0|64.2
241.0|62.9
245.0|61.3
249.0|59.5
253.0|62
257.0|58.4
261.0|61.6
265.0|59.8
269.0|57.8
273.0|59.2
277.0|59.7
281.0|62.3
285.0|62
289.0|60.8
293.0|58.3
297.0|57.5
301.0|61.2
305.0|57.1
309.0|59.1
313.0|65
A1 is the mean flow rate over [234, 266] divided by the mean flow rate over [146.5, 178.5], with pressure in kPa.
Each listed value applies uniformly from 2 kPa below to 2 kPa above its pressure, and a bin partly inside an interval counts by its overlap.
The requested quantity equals 1.8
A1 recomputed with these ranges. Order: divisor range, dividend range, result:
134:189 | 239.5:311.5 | 1.40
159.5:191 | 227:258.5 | 1.56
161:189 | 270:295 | 1.54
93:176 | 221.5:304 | 1.19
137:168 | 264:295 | 1.48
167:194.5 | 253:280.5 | 1.30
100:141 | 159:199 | 0.71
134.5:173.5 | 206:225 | 1.49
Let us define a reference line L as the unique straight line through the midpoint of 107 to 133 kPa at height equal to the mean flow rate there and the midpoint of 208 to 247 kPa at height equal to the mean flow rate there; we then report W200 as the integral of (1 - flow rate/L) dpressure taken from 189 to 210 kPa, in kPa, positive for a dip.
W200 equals 0.8 kPa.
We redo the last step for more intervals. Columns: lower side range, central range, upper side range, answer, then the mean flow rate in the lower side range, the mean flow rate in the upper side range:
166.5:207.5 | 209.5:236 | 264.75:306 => -4.1 kPa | 49.7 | 59.7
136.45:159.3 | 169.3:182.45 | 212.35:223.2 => 3.2 kPa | 46.5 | 60.6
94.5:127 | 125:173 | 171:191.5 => 9.1 kPa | 62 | 47.8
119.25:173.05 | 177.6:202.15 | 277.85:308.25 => -2.9 kPa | 45.9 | 59.8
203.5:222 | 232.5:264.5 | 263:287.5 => -0.9 kPa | 59.5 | 60.1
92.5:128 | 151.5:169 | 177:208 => 8.5 kPa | 61.9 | 56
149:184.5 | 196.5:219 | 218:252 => -3.1 kPa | 35.7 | 62.4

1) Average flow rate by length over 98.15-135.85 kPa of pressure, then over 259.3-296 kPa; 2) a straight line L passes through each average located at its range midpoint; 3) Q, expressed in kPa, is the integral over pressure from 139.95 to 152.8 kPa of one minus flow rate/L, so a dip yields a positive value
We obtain 2.63 kPa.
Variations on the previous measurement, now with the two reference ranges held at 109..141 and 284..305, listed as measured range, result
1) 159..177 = 9.2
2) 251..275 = 0.0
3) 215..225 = -0.3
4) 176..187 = 2.0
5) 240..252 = -0.3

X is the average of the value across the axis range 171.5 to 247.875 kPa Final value 57.6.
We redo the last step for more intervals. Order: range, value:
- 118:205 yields 48.9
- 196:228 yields 60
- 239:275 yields 60.3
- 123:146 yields 59.7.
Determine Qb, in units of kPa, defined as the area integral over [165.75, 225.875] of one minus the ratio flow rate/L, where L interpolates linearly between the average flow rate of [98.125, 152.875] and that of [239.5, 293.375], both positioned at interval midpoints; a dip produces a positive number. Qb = 6.9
